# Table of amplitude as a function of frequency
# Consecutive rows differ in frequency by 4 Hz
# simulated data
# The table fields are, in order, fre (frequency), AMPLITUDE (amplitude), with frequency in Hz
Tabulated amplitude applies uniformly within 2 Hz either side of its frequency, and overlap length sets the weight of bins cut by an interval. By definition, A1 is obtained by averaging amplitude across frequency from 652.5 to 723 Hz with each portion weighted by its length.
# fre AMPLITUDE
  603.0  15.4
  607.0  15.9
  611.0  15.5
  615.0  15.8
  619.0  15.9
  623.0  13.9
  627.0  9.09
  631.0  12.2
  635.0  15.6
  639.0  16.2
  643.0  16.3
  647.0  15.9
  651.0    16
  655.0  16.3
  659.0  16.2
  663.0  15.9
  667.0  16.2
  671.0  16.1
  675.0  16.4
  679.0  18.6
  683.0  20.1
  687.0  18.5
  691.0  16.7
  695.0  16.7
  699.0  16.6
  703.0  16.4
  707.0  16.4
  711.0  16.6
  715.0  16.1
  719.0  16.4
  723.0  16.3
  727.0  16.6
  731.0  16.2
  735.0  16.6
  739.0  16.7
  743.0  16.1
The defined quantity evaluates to 16.8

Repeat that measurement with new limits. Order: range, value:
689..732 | 16.5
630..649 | 15.4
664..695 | 17.4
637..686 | 16.7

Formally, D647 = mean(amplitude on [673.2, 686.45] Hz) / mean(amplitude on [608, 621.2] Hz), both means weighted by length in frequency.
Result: 1.17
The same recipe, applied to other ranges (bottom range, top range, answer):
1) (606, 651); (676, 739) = 1.15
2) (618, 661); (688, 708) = 1.12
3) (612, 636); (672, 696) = 1.30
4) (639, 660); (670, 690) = 1.11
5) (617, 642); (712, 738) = 1.18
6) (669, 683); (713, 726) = 0.93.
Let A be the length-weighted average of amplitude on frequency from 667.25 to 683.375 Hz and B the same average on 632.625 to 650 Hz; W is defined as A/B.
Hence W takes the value 1.1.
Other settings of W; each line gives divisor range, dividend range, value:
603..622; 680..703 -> 1.13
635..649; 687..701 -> 1.05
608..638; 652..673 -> 1.14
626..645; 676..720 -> 1.22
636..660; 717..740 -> 1.02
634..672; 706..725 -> 1.02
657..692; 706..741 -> 0.96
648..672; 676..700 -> 1.11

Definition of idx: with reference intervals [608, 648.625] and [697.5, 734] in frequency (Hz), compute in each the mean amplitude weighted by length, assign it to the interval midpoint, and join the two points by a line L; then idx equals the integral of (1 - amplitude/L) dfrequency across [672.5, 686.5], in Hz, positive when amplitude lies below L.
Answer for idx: -2.33 Hz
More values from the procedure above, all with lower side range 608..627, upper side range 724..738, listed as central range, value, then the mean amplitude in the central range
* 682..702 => -2.1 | 17.5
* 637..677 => -2.3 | 16.1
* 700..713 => -0.3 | 16.5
